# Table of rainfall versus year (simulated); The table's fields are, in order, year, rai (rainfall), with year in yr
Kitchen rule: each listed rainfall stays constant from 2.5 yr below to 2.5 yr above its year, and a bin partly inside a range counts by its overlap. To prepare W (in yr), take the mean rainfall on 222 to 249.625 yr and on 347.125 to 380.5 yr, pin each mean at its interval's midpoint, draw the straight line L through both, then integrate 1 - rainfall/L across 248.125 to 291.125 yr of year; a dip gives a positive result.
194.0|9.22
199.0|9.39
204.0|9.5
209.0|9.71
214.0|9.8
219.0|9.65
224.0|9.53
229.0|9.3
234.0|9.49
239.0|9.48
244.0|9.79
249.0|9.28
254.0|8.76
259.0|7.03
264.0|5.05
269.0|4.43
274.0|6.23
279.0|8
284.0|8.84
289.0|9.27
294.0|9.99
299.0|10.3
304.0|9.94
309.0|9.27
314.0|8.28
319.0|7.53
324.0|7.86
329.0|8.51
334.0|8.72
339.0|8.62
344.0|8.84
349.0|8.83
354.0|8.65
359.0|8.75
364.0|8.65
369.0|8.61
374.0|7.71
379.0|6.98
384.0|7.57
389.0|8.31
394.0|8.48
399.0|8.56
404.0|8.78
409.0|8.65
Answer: 8.6 yr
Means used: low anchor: 9.49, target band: 7.35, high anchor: 8.34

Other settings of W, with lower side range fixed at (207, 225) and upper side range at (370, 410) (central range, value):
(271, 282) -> 2.49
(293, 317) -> -1.60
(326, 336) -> 0.10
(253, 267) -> 3.97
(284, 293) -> -0.23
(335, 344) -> -0.12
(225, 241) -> 0.17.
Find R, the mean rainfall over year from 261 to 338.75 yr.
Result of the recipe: 8.15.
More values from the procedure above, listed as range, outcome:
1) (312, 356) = 8.43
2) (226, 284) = 7.95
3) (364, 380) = 7.98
